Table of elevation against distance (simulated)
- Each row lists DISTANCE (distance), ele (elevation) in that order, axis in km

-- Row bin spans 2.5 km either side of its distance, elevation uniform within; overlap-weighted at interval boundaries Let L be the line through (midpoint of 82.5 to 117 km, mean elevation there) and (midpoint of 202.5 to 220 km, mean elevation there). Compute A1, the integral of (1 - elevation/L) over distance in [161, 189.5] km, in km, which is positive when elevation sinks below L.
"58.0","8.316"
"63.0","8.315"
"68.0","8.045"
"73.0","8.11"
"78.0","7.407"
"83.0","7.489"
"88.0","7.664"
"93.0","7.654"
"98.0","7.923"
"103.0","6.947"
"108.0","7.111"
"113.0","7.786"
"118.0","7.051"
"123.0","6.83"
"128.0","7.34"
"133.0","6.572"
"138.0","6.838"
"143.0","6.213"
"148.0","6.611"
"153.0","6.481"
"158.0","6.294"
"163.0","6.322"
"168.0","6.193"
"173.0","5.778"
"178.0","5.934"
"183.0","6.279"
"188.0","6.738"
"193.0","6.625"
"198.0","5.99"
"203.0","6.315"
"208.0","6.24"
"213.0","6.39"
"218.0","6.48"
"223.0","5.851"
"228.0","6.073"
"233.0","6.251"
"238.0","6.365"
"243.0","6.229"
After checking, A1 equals 2.3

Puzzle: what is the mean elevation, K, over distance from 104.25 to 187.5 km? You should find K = 6.61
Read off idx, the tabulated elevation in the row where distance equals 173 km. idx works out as 5.778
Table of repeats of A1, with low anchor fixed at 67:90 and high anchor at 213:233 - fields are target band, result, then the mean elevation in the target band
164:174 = 1.0 km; 6.07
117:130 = 0.3 km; 7.07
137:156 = 1.3 km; 6.51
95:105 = 0.0 km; 7.47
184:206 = 0.3 km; 6.4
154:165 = 0.8 km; 6.33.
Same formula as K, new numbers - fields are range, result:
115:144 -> 6.85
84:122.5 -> 7.42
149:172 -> 6.31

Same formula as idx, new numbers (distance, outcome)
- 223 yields 5.851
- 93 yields 7.654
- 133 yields 6.572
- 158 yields 6.294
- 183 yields 6.279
